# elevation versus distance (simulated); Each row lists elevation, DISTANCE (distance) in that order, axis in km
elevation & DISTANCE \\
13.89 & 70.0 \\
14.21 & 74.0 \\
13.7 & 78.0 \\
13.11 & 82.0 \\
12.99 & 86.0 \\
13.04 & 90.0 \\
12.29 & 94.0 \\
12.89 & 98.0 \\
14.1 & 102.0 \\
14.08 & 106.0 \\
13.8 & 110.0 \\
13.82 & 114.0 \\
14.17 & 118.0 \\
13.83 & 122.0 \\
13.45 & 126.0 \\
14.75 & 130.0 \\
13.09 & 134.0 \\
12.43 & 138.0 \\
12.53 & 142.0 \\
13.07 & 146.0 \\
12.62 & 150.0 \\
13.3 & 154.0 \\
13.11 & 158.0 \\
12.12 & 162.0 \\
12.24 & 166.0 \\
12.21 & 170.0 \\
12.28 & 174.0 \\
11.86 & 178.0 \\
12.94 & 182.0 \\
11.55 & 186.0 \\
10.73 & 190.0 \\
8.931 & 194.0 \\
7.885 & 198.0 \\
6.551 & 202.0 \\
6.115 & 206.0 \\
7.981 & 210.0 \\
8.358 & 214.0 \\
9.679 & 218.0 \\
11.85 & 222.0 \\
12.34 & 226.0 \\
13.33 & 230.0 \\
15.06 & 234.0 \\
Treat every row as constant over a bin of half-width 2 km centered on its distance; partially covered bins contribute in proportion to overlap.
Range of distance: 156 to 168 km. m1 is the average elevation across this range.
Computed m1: 12.5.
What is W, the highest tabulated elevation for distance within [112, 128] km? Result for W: 14.17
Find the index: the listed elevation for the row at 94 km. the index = 12.29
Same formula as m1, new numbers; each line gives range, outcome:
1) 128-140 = 13.4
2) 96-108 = 13.7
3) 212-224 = 9.96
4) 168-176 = 12.2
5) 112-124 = 13.9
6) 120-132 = 14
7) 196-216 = 7.38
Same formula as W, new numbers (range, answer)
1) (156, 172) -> 13.11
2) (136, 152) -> 13.07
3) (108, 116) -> 13.82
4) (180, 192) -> 12.94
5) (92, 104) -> 14.1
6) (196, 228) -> 12.34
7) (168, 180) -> 12.28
